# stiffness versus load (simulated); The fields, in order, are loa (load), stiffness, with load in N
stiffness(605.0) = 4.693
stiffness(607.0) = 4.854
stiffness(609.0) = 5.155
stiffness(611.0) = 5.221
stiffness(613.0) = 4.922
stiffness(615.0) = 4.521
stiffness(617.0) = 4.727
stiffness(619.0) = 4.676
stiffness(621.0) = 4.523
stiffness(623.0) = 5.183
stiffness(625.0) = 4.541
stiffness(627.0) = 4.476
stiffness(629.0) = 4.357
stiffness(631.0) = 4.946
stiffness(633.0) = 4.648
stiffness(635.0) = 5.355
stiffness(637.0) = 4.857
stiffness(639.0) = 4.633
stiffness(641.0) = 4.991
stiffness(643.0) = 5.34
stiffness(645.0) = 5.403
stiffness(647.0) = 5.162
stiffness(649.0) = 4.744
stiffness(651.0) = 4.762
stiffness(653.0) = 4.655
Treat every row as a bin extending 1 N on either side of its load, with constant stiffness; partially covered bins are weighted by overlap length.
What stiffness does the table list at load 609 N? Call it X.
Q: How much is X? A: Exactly 5.155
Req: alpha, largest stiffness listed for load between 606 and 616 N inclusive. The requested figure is 5.221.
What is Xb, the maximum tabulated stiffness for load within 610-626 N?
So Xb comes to 5.221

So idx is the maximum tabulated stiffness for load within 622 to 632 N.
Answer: 5.183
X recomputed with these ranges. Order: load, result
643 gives 5.34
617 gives 4.727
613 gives 4.922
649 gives 4.744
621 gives 4.523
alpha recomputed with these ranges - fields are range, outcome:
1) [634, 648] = 5.403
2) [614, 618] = 4.727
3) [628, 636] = 5.355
